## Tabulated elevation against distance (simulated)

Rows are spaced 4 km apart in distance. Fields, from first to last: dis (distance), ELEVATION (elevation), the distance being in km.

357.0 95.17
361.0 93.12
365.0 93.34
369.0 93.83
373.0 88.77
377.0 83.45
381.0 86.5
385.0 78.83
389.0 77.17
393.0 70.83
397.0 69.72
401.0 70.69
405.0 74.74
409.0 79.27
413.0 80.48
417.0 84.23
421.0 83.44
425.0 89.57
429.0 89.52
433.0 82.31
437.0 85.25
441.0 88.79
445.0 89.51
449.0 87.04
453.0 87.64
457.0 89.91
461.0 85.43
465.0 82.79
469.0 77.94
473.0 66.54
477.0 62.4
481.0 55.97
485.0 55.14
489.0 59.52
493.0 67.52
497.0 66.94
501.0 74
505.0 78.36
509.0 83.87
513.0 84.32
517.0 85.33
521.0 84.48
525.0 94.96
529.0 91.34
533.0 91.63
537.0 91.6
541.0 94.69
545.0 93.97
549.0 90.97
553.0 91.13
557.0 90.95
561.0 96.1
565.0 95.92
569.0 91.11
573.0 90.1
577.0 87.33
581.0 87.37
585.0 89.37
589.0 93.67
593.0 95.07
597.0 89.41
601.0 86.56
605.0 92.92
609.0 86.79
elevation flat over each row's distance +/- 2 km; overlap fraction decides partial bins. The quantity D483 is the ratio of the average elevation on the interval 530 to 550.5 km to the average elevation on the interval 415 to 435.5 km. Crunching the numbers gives 1.1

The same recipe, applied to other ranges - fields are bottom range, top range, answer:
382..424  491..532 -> 1.05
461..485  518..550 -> 1.32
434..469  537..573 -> 1.07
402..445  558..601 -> 1.09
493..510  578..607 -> 1.22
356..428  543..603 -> 1.10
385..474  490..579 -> 1.06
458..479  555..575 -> 1.23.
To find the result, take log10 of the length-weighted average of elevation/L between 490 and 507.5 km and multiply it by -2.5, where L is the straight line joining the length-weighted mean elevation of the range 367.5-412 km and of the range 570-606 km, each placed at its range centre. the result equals 0.19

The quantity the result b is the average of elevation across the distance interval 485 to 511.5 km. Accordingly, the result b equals 70.7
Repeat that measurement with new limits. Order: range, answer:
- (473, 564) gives 81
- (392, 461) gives 82.8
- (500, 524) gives 82.6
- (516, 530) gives 89.1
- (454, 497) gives 70.6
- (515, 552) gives 91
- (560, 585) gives 91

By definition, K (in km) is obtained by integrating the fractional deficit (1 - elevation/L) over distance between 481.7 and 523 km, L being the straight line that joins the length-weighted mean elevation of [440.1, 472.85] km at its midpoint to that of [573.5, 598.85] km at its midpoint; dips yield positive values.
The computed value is 6.43 km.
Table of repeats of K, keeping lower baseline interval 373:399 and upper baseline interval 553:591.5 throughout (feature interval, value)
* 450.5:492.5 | 6.0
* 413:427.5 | -0.8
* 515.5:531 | -0.2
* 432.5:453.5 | -1.1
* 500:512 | 1.0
